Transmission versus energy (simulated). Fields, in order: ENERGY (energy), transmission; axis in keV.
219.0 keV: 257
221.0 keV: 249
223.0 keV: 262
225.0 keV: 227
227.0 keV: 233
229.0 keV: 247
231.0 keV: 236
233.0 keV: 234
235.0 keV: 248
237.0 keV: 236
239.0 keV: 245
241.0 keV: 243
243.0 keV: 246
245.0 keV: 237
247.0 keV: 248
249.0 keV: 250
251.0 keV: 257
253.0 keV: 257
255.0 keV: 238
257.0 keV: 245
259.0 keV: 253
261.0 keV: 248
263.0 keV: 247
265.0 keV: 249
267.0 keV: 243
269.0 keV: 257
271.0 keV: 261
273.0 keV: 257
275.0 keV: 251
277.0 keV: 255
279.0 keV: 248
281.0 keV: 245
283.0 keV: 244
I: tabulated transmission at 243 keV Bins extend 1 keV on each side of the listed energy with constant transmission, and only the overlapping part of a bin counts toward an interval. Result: 246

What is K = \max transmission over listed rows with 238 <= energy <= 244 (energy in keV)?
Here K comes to 246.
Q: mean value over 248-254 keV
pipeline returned 255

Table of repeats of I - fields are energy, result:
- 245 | 237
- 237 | 236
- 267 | 243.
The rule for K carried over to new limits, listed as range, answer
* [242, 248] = 248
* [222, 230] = 262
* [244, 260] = 257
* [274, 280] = 255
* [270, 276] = 261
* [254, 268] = 253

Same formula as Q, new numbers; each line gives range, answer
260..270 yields 249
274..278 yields 253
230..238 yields 238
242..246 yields 242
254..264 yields 246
